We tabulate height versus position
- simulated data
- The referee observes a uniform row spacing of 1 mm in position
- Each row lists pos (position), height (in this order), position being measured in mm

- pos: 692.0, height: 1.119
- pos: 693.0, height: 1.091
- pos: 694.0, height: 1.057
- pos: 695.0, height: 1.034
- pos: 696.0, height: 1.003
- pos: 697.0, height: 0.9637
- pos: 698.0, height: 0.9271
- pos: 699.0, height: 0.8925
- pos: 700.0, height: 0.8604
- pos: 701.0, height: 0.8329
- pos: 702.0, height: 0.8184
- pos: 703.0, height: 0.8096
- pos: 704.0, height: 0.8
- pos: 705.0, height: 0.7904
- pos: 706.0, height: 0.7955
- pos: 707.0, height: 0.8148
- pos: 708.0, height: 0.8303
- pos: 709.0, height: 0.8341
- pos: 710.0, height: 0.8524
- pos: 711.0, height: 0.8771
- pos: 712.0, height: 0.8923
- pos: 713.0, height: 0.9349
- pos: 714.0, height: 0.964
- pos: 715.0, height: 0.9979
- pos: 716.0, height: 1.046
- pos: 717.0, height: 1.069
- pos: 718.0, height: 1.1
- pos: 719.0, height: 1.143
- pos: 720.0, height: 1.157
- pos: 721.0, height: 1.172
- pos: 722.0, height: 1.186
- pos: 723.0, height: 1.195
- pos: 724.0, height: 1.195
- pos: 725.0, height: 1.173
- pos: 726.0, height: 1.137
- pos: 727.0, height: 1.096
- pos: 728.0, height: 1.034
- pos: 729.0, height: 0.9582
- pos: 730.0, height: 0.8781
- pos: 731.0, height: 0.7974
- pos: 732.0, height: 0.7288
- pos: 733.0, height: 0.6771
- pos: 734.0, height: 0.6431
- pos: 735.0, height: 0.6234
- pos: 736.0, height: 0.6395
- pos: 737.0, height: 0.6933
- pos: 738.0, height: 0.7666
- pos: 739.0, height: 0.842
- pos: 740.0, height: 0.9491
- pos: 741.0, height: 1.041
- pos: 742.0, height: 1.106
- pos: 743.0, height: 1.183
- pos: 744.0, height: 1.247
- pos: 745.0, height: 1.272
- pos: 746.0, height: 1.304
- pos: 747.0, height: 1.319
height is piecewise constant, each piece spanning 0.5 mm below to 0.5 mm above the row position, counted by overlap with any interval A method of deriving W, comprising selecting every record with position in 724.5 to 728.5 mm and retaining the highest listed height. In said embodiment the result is 1.173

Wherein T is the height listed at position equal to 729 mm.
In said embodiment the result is 0.9582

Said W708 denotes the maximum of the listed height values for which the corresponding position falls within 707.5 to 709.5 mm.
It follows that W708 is 0.8341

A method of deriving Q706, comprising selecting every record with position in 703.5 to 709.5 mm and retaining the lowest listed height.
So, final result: 0.7904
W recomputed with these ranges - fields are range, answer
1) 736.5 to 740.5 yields 0.9491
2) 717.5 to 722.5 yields 1.186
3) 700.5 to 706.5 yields 0.8329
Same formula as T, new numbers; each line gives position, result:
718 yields 1.1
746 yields 1.304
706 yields 0.7955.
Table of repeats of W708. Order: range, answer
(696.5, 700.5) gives 0.9637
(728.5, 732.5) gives 0.9582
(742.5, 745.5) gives 1.272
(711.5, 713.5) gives 0.9349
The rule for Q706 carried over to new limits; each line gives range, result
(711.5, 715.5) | 0.8923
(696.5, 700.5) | 0.8604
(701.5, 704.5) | 0.8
